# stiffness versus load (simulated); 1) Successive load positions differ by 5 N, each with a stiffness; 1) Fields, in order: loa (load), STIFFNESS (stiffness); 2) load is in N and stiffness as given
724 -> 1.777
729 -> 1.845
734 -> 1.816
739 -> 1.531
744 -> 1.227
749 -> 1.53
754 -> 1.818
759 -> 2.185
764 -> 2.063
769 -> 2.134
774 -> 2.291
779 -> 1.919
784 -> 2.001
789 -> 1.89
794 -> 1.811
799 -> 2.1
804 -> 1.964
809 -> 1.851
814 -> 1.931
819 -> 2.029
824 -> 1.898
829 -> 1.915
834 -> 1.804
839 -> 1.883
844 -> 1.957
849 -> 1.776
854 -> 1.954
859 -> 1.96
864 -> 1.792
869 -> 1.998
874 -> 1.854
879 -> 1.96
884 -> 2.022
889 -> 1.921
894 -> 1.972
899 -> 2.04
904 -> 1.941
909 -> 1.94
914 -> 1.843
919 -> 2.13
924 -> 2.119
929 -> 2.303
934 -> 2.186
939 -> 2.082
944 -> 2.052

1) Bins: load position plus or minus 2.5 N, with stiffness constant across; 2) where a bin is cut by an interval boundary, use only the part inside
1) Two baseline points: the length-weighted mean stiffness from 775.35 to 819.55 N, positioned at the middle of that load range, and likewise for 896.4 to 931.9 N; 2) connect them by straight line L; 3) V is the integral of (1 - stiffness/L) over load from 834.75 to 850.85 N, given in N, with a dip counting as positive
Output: 1.0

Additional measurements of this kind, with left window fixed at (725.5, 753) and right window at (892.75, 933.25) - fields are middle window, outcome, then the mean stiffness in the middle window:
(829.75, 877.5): 0.16 N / 1.89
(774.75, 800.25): -3.41 N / 1.96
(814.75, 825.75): -0.92 N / 1.96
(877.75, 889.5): -0.03 N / 1.98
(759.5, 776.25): -4.81 N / 2.16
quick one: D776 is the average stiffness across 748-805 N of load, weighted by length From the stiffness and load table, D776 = 1.99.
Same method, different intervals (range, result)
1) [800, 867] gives 1.91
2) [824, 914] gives 1.92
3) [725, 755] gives 1.63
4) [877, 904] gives 1.98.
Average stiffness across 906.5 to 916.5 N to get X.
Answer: 1.89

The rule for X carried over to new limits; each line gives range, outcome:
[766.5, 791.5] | 2.05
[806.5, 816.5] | 1.89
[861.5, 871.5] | 1.9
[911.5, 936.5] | 2.12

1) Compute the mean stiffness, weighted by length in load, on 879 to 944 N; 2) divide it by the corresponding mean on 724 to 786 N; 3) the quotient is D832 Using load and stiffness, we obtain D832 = 1.10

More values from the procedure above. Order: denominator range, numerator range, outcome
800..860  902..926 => 1.04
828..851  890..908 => 1.06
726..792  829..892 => 1.02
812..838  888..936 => 1.07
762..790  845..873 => 0.92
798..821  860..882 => 0.97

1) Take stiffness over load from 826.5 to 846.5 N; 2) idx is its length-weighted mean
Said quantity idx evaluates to 1.89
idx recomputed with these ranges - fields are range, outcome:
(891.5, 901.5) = 2.01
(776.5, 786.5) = 1.96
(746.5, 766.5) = 1.9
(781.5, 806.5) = 1.95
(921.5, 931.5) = 2.21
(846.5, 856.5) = 1.86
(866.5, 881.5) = 1.94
